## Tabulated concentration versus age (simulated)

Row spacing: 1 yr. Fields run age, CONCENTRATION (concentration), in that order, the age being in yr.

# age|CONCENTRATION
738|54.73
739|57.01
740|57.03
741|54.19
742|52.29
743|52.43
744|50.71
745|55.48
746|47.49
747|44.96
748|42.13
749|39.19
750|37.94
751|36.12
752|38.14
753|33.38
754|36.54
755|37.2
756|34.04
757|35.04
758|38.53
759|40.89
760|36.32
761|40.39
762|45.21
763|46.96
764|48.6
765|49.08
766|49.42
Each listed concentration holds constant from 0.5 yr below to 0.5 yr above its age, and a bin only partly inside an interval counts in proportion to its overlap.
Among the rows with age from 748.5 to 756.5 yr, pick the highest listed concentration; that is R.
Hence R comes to 39.19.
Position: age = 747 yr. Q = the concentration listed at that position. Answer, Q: 44.96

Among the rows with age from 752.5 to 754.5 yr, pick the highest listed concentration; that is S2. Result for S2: 36.54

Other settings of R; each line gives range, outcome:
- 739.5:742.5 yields 57.03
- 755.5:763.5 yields 46.96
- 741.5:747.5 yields 55.48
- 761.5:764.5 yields 48.6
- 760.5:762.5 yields 45.21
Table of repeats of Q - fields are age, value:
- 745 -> 55.48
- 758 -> 38.53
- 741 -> 54.19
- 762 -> 45.21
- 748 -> 42.13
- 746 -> 47.49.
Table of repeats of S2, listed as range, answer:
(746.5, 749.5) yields 44.96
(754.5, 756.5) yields 37.2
